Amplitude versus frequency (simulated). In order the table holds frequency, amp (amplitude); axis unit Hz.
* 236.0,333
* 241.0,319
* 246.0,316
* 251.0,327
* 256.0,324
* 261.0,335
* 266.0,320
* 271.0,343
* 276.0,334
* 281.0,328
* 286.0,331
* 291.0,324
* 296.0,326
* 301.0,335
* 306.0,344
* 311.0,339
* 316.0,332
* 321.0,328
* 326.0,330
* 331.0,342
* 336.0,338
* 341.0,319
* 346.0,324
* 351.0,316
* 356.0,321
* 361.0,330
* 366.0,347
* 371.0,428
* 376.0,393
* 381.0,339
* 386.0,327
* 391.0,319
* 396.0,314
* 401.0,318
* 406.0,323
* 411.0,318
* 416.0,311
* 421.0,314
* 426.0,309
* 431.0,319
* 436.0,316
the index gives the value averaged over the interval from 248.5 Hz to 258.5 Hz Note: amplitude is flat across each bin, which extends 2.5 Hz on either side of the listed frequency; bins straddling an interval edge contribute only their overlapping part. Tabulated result 326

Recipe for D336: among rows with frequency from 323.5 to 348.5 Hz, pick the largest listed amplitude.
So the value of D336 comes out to 342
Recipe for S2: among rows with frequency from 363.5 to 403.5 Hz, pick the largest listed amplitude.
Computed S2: 428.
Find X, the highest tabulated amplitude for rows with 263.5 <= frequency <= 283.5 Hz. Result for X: 343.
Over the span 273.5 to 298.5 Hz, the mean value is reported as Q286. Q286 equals 329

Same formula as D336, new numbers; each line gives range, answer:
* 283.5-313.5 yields 344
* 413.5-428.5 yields 314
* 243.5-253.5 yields 327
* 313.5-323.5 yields 332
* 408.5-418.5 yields 318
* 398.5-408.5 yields 323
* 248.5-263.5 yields 335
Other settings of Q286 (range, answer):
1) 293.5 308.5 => 335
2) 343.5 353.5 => 320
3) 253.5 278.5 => 331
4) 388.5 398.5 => 316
